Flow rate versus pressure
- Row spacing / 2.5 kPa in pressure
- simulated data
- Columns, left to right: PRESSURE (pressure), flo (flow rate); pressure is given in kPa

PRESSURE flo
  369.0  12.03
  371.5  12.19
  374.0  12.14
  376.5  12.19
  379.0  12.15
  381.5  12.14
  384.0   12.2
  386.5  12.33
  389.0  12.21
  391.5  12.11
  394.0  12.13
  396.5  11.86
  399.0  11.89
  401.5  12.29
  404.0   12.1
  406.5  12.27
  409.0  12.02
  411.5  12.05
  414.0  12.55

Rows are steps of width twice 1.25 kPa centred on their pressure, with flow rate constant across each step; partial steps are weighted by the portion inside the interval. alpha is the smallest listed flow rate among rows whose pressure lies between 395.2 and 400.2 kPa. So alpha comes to 11.86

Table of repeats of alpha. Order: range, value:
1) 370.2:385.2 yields 12.14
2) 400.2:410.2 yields 12.02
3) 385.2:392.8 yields 12.11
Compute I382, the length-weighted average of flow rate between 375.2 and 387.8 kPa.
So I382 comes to 12.2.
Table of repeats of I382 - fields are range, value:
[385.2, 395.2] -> 12.2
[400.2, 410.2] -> 12.2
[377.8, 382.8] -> 12.1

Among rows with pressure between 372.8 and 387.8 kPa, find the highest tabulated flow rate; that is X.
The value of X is 12.33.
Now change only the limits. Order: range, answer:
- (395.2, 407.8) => 12.29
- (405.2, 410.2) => 12.27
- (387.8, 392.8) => 12.21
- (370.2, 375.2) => 12.19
